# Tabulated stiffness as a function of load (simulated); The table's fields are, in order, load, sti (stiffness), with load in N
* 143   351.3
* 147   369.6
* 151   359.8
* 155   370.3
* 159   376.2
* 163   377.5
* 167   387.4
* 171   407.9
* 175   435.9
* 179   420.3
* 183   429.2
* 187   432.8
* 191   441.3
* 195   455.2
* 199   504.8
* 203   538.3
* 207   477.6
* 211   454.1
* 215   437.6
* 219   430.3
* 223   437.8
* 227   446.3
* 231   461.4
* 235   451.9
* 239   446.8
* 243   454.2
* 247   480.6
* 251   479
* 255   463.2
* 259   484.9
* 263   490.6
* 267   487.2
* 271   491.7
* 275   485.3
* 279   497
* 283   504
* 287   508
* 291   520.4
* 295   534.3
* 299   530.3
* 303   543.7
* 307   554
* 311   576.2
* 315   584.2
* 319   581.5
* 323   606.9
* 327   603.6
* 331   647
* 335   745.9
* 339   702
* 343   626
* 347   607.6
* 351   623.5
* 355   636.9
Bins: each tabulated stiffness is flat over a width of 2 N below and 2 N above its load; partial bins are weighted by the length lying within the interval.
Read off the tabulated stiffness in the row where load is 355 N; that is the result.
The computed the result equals 636.9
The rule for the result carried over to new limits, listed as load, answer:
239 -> 446.8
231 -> 461.4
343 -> 626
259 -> 484.9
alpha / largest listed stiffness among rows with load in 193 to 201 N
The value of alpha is 504.8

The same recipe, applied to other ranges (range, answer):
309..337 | 745.9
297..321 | 584.2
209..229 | 454.1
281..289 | 508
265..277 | 491.7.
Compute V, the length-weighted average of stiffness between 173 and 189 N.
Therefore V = 430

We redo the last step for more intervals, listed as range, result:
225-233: 454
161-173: 391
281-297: 517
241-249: 467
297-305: 537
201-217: 477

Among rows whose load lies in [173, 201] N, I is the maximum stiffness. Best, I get 504.8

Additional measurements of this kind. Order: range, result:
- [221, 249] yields 480.6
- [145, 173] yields 407.9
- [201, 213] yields 538.3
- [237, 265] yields 490.6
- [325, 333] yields 647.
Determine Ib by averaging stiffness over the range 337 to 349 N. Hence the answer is 645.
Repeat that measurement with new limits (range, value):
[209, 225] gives 440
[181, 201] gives 453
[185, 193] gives 437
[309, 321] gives 581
